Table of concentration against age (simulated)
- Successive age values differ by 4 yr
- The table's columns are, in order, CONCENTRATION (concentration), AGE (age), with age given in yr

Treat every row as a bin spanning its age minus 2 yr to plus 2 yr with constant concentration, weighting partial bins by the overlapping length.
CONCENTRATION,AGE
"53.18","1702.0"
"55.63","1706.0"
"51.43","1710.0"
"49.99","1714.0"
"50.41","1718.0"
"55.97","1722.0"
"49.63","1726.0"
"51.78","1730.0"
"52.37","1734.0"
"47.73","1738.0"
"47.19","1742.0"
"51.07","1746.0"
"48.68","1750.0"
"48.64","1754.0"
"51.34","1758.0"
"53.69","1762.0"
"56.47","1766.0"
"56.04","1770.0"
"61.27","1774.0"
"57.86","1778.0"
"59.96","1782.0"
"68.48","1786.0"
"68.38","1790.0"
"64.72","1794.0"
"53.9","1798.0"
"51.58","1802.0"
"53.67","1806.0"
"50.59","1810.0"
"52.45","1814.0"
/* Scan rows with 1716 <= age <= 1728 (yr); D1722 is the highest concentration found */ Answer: 55.97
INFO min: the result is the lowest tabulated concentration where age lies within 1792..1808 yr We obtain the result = 51.58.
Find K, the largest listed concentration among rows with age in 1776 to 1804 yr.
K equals 68.48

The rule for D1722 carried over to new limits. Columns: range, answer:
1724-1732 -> 51.78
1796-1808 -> 53.9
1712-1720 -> 50.41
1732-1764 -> 53.69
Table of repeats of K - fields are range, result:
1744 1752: 51.07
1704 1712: 55.63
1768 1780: 61.27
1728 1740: 52.37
